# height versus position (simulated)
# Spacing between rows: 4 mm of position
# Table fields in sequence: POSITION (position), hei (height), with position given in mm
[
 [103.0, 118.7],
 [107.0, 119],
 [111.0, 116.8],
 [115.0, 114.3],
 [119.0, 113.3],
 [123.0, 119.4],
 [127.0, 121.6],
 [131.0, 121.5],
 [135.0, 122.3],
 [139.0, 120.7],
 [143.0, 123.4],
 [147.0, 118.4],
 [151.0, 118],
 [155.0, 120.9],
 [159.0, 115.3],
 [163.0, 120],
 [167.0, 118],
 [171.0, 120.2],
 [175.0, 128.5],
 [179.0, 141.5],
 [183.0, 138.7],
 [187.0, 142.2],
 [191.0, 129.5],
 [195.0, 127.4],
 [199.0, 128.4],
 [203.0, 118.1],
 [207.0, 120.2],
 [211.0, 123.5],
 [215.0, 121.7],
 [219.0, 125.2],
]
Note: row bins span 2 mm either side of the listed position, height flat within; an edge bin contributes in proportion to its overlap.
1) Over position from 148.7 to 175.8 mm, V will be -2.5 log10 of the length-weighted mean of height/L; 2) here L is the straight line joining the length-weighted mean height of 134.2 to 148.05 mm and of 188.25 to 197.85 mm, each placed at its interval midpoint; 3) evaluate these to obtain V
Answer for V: 0.04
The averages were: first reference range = 121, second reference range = 130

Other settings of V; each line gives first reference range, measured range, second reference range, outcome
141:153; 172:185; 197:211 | -0.116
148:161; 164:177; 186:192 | 0.037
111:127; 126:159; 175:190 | 0.036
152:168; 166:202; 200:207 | -0.096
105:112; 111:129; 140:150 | 0.016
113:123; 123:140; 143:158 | -0.041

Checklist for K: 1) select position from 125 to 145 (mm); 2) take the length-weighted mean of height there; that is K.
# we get 122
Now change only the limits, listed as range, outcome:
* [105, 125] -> 117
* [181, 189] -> 140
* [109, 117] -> 116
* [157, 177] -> 120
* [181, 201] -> 133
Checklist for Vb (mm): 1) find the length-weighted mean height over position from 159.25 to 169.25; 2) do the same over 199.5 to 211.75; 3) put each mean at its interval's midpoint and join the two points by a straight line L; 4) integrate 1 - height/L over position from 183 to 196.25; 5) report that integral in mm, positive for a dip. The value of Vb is -1.6 mm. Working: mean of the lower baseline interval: 118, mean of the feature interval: 134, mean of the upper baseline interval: 121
